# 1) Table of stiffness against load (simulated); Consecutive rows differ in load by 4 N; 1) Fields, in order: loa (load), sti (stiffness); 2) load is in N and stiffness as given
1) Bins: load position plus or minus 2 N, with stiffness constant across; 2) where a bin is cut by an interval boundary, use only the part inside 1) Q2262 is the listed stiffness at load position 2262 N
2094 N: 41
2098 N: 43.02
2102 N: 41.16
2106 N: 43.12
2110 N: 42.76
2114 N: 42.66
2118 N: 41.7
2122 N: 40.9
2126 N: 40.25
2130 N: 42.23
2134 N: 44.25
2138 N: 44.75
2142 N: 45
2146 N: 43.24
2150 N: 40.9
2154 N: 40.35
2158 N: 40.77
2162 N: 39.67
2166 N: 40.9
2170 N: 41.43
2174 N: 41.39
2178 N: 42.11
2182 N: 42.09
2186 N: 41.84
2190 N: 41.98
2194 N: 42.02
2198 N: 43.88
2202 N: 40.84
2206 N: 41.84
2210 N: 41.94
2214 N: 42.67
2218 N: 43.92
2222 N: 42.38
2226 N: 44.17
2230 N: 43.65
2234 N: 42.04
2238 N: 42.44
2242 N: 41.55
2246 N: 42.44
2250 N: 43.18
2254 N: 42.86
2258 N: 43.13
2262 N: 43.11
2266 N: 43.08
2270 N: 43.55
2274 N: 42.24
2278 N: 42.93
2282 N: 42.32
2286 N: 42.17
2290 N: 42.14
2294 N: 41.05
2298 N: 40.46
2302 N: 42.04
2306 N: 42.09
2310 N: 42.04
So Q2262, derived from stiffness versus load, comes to 43.11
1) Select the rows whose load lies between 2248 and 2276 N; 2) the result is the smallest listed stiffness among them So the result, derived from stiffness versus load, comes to 42.24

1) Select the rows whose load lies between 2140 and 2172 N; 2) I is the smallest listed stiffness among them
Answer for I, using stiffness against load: 39.67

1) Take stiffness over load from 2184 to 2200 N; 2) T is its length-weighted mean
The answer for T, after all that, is 42.4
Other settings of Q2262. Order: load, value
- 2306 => 42.09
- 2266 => 43.08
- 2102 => 41.16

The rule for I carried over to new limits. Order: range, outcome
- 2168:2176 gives 41.39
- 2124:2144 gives 40.25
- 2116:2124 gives 40.9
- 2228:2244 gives 41.55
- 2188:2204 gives 40.84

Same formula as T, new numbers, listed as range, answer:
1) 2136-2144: 44.9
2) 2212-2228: 43.3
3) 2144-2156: 41.5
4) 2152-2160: 40.6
